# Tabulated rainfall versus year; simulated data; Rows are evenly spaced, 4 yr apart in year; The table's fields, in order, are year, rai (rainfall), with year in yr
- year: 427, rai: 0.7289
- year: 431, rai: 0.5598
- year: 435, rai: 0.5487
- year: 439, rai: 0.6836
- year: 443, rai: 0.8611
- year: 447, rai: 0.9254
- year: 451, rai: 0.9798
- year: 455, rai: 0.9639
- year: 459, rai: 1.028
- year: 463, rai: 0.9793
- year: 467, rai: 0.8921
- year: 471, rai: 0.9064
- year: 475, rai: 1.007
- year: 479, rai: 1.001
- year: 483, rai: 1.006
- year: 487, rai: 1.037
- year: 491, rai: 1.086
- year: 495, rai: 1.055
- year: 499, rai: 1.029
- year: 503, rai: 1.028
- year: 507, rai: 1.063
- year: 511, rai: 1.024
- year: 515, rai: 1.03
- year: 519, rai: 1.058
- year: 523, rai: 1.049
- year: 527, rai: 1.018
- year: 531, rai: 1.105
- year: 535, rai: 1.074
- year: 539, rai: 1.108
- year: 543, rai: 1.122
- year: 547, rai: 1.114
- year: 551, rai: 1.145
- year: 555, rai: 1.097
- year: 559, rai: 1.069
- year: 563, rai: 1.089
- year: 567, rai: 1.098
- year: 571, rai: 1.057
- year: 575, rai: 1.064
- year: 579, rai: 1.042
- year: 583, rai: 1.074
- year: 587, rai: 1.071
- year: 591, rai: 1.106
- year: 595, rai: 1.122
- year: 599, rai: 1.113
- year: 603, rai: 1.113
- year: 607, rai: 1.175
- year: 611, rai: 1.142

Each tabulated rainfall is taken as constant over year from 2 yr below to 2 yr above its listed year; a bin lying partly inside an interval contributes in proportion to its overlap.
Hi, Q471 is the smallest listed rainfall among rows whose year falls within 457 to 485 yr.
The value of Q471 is 0.8921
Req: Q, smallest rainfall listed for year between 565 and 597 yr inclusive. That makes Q 1.042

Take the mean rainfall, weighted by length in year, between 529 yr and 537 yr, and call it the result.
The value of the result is 1.09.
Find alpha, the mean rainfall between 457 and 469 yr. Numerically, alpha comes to 0.966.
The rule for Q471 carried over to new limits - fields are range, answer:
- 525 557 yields 1.018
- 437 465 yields 0.6836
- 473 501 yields 1.001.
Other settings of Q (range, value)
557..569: 1.069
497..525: 1.024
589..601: 1.106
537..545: 1.108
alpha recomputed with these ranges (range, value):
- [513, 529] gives 1.04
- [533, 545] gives 1.1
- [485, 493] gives 1.06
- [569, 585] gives 1.06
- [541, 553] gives 1.13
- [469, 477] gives 0.957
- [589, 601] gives 1.11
